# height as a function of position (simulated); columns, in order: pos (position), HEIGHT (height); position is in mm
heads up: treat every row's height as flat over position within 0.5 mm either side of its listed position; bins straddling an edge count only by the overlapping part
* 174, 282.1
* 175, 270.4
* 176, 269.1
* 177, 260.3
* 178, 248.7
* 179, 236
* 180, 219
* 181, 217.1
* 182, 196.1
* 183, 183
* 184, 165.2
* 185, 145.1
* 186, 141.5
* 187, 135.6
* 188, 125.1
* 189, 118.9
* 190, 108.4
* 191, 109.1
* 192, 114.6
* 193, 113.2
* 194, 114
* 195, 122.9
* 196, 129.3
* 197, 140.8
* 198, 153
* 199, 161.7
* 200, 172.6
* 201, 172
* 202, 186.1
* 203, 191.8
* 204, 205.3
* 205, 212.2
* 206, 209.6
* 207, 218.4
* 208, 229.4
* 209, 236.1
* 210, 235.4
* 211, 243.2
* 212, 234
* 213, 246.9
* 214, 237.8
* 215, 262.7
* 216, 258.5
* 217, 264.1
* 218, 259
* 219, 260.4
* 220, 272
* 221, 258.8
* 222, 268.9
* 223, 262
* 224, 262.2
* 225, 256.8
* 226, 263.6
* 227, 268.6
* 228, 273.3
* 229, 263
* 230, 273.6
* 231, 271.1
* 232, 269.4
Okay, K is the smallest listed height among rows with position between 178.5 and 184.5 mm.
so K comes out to 165.2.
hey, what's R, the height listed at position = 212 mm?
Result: 234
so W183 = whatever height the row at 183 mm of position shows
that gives 183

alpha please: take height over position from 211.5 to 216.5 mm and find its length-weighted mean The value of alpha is 248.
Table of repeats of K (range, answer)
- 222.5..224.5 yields 262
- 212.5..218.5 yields 237.8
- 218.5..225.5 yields 256.8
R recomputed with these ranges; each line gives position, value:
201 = 172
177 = 260.3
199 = 161.7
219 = 260.4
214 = 237.8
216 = 258.5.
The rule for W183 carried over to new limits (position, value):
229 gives 263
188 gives 125.1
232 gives 269.4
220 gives 272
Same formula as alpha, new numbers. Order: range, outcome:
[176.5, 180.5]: 241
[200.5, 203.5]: 183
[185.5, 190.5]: 126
